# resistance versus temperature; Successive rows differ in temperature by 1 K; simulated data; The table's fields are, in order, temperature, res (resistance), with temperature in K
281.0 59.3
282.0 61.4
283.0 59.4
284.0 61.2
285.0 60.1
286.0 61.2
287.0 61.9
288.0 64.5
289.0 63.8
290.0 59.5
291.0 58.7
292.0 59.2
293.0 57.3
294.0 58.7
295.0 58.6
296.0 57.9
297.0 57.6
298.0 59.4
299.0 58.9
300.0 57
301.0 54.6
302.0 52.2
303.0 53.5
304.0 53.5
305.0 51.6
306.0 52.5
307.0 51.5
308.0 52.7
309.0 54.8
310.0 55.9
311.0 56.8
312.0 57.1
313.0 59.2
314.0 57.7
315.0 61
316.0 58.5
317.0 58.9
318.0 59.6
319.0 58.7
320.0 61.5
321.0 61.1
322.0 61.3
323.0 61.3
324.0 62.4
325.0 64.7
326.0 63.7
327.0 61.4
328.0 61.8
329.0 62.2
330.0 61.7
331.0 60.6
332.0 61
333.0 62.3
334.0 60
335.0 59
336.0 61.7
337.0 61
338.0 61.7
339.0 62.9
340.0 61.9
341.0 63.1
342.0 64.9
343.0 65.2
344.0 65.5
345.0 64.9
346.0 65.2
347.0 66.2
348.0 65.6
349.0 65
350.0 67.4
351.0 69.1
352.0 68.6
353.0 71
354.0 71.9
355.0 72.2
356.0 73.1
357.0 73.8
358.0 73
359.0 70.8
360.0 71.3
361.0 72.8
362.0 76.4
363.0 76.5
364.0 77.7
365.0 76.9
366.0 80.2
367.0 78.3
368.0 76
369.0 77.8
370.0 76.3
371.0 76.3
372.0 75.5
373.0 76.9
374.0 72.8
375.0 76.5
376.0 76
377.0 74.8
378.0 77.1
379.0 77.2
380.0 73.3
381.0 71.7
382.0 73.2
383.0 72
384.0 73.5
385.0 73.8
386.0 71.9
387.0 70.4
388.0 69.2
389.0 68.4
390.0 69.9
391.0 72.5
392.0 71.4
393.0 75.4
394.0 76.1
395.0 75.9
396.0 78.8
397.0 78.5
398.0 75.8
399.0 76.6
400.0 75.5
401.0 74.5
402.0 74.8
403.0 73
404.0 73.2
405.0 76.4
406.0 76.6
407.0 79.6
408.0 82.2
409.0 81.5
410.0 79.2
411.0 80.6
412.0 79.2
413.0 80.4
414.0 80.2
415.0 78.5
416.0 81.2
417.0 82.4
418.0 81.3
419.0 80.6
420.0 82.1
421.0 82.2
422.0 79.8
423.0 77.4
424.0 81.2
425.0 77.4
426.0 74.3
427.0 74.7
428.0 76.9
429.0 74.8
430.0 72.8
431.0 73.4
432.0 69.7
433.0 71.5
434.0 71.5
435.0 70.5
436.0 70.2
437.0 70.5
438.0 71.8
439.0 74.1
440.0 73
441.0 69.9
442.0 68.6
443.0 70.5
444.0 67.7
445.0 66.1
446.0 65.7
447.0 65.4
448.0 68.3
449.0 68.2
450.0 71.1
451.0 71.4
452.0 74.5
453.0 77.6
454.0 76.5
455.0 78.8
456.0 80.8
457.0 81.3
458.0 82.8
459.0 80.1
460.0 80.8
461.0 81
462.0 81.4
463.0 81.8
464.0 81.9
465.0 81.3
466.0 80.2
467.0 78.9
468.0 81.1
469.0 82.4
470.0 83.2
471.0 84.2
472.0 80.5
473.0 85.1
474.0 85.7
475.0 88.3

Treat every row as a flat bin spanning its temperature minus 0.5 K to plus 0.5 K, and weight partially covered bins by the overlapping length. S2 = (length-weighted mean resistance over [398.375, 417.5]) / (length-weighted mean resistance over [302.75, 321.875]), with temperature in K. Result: 1.4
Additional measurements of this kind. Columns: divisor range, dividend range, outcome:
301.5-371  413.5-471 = 1.18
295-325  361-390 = 1.30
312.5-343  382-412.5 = 1.23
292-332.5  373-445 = 1.29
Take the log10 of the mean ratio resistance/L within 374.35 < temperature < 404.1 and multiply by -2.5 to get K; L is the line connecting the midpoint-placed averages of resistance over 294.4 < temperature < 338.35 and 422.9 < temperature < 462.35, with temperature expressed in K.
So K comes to -0.103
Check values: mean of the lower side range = 58.6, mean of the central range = 74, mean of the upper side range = 73.8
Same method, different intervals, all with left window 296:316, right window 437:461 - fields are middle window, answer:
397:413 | -0.14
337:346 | -0.06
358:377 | -0.19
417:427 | -0.14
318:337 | -0.05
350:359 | -0.16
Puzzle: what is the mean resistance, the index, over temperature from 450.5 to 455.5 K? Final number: 75.8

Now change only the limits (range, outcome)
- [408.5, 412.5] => 80.1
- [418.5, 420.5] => 81.3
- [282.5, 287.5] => 60.8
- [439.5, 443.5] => 70.5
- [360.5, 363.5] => 75.2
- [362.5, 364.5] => 77.1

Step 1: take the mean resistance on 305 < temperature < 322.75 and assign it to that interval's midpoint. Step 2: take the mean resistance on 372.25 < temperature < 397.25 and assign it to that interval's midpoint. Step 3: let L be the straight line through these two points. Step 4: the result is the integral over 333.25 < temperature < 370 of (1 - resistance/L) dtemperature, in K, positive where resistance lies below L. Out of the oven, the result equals -1.6 K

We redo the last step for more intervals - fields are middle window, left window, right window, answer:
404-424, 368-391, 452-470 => -0.86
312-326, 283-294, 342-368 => 1.07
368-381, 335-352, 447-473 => -1.43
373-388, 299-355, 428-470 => -1.53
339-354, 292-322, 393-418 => -0.15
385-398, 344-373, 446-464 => 0.09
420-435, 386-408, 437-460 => -0.40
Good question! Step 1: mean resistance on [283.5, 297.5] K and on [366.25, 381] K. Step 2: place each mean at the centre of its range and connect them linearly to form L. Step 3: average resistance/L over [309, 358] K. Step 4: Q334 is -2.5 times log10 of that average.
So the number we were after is 0.09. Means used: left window 60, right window 76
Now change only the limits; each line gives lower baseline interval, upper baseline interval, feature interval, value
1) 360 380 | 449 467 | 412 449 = 0.05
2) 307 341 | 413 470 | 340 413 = -0.10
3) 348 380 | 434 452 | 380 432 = -0.07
